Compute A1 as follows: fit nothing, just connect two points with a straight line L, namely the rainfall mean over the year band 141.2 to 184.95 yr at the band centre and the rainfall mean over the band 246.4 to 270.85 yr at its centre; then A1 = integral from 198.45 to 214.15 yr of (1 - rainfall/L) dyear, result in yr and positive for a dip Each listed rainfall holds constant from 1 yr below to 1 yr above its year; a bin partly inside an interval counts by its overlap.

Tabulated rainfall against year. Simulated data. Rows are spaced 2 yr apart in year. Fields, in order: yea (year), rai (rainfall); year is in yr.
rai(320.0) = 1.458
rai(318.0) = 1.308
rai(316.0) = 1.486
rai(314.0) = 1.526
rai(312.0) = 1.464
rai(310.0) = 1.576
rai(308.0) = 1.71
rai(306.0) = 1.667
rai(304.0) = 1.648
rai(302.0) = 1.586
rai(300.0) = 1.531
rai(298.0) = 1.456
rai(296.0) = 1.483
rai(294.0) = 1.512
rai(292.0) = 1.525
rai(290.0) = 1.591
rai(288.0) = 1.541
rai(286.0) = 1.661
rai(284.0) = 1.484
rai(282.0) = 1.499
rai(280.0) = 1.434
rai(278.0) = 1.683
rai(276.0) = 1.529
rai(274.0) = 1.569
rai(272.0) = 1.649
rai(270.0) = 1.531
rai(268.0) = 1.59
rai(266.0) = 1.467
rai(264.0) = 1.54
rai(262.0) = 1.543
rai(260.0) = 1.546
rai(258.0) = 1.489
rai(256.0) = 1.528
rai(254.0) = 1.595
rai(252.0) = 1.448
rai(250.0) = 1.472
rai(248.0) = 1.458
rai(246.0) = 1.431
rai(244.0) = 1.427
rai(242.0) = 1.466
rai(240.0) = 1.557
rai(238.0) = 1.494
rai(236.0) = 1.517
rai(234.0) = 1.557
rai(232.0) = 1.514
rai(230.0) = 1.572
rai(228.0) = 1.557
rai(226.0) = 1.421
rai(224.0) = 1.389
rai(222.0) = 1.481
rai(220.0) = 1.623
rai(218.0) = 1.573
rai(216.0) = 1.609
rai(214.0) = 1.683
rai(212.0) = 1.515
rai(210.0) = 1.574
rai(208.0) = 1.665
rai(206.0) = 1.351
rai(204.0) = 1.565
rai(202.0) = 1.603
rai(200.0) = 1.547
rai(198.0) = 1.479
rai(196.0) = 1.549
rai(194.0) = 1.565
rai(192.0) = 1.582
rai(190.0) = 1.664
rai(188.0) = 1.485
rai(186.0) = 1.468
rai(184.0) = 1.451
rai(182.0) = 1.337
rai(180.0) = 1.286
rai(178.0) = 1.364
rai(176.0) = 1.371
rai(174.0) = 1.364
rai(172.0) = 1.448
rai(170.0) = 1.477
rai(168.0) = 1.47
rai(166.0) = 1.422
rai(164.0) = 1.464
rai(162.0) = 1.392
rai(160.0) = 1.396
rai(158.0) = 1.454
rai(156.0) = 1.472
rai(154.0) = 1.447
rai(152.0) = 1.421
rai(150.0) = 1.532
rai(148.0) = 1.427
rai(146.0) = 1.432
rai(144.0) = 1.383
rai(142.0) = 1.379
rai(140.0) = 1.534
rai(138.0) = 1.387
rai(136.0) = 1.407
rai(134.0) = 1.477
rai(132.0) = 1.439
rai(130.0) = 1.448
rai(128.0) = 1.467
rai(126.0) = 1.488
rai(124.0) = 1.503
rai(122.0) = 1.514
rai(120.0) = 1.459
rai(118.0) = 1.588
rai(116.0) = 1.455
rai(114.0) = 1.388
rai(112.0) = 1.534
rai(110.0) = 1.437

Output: -1.0 yr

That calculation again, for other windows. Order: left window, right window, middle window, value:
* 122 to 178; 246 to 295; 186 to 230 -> -1.8 yr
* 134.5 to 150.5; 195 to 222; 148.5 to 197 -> 1.3 yr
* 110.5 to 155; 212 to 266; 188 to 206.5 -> -0.6 yr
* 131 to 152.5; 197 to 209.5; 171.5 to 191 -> 1.0 yr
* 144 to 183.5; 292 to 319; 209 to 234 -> -1.3 yr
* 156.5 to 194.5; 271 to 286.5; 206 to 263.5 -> -0.5 yr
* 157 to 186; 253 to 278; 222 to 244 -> 0.1 yr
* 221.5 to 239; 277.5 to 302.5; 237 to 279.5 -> -0.2 yr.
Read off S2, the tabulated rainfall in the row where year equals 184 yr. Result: 1.451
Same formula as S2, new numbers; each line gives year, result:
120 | 1.459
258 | 1.489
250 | 1.472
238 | 1.494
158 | 1.454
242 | 1.466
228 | 1.557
